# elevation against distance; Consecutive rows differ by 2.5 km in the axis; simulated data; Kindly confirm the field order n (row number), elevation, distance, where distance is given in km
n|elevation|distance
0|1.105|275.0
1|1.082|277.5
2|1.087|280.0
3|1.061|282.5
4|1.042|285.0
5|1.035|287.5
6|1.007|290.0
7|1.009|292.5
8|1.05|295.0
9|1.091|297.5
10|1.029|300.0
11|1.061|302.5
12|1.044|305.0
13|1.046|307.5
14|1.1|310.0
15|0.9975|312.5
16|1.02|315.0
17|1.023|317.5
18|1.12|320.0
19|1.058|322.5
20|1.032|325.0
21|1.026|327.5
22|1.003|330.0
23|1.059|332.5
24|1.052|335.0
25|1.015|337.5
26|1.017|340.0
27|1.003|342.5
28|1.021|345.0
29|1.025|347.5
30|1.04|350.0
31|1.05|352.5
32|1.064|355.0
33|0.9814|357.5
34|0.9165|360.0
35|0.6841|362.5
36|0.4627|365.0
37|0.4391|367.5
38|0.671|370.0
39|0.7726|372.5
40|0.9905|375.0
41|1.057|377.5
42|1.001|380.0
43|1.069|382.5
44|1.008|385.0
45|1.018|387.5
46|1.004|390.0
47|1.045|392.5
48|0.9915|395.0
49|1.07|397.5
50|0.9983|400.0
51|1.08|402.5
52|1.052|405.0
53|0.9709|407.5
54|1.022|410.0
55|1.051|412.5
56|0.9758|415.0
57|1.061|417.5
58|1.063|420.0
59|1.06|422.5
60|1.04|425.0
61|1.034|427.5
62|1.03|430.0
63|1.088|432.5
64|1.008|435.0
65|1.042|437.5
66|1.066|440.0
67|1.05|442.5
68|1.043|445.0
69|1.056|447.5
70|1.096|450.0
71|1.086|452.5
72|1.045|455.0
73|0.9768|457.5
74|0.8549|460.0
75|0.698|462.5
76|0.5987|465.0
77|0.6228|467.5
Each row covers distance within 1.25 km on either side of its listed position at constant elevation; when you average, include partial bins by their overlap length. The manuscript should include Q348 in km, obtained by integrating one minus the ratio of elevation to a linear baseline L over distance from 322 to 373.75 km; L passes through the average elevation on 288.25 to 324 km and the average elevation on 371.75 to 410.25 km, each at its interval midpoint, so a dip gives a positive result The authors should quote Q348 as 5.5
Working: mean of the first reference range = 1.05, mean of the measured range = 0.921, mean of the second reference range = 1.01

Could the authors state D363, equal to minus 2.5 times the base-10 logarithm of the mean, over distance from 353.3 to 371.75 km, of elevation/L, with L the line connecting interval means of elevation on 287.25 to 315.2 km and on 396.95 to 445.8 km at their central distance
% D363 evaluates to 0.350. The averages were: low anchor 1.04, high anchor 1.04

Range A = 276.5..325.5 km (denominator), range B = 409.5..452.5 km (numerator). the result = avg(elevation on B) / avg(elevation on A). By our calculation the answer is 1.0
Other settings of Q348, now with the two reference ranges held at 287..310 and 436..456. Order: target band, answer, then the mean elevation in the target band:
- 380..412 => 0.8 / 1.03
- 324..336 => 0.2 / 1.03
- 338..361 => 0.8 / 1.01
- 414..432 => 0.3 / 1.04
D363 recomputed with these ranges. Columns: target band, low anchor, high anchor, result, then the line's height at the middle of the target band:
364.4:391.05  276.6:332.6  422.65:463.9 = 0.180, 1.03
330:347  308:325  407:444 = 0.024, 1.05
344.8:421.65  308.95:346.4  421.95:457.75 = 0.094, 1.04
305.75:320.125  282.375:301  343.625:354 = -0.008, 1.04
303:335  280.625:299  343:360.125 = -0.013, 1.03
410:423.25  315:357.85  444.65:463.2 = -0.039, 1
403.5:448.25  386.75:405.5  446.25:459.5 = -0.003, 1.04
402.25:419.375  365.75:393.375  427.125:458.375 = -0.056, 0.977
